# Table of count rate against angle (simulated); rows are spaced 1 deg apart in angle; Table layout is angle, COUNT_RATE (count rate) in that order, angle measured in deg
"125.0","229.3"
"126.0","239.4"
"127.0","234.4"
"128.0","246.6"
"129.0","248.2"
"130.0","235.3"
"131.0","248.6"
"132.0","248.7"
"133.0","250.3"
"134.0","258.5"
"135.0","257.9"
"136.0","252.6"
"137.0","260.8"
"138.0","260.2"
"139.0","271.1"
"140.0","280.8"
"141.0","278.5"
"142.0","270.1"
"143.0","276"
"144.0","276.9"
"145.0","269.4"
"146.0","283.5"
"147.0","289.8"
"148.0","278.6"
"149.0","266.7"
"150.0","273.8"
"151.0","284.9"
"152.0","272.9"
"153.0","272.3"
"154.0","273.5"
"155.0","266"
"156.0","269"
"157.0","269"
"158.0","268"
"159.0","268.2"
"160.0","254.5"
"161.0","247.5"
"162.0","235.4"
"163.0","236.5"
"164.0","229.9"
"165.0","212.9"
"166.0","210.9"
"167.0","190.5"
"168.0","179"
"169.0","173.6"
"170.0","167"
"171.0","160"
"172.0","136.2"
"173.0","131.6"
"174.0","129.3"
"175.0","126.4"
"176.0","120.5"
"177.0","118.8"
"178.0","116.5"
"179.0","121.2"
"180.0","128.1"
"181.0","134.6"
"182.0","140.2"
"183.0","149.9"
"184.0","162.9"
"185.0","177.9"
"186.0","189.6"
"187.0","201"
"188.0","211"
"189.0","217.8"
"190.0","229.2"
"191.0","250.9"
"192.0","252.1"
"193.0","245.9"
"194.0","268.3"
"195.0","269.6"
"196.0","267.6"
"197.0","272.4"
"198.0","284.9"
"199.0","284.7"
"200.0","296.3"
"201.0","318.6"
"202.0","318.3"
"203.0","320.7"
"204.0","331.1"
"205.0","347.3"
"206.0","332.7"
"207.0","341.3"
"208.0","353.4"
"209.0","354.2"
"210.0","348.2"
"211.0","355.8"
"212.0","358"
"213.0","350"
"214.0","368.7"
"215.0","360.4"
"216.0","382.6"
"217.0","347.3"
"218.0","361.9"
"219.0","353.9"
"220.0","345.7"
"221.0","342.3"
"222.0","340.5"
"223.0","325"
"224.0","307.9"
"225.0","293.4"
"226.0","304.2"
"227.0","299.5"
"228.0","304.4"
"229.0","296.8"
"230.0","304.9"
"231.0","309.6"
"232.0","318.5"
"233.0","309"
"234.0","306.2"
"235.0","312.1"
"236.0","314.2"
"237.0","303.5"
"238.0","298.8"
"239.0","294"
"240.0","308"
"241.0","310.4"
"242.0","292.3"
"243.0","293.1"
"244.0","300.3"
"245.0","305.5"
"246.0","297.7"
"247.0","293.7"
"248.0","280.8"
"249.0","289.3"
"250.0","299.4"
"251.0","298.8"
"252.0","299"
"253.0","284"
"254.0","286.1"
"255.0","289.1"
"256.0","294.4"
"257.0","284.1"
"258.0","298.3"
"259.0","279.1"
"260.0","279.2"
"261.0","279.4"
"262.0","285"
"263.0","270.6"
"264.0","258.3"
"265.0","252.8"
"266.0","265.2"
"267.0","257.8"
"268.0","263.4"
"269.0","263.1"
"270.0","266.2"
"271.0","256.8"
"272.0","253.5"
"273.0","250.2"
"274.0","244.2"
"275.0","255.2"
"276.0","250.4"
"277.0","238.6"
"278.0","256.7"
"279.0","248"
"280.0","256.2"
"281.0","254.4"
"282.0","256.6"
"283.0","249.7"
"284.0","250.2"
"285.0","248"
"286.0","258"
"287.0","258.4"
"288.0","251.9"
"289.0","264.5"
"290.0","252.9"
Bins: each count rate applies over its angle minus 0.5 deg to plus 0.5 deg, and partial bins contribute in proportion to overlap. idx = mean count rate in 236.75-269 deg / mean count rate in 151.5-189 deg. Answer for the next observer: 1.48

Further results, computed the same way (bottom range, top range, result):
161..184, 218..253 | 1.89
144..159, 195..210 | 1.15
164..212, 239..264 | 1.28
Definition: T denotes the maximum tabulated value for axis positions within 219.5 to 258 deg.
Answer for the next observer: 345.7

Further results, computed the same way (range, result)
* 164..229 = 382.6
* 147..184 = 289.8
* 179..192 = 252.1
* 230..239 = 318.5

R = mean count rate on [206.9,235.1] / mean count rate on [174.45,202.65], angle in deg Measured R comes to 1.58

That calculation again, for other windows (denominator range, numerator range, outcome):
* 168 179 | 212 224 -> 2.52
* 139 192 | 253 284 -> 1.23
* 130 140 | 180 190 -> 0.69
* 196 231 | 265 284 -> 0.78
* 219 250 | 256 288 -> 0.85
